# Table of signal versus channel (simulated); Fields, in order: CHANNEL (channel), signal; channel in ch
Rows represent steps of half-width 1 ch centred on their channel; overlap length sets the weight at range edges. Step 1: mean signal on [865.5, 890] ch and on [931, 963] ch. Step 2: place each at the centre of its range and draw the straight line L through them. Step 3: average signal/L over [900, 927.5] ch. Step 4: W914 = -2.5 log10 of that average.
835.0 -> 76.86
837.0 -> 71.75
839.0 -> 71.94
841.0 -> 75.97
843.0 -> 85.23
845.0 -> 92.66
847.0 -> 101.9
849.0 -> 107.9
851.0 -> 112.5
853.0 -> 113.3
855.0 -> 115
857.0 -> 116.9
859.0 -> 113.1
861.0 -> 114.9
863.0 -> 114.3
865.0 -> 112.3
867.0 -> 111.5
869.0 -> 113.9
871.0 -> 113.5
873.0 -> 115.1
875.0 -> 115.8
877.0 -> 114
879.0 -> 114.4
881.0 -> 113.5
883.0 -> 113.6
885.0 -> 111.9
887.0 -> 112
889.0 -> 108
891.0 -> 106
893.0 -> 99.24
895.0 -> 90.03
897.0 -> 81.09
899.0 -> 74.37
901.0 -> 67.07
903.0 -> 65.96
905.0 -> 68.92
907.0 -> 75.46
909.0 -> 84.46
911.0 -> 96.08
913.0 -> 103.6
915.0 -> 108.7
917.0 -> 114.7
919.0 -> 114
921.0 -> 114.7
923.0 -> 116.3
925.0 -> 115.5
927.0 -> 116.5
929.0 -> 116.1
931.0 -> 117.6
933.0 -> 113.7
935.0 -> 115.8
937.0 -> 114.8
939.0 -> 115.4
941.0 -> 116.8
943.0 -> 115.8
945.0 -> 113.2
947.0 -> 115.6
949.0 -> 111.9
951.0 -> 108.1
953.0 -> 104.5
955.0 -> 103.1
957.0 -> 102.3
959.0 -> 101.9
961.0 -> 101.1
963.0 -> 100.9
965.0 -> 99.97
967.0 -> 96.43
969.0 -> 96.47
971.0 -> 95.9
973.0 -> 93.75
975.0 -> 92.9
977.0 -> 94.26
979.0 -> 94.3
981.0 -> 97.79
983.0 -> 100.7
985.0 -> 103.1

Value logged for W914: 0.15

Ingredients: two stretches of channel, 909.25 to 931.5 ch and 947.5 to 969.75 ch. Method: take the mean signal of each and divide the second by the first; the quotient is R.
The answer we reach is 0.93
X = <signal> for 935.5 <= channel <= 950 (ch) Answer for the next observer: 115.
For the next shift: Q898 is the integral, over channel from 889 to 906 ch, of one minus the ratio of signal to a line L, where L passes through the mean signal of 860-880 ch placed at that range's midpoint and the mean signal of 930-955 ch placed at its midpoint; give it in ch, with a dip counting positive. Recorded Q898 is 4.57 ch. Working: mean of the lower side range 114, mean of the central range 83.1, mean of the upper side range 113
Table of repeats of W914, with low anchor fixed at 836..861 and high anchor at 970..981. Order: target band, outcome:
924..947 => -0.20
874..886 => -0.17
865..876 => -0.16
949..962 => -0.10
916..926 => -0.19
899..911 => 0.29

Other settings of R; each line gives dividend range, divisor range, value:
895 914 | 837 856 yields 0.84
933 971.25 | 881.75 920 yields 1.13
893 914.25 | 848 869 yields 0.72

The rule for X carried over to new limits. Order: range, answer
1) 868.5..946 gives 105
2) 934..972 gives 107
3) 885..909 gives 87.2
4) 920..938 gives 116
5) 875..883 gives 114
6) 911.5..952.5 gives 114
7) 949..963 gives 104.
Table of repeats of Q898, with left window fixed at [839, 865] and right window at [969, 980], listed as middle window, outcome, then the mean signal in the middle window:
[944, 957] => -1.7 ch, 109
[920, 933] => -2.3 ch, 116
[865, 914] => 1.2 ch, 99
